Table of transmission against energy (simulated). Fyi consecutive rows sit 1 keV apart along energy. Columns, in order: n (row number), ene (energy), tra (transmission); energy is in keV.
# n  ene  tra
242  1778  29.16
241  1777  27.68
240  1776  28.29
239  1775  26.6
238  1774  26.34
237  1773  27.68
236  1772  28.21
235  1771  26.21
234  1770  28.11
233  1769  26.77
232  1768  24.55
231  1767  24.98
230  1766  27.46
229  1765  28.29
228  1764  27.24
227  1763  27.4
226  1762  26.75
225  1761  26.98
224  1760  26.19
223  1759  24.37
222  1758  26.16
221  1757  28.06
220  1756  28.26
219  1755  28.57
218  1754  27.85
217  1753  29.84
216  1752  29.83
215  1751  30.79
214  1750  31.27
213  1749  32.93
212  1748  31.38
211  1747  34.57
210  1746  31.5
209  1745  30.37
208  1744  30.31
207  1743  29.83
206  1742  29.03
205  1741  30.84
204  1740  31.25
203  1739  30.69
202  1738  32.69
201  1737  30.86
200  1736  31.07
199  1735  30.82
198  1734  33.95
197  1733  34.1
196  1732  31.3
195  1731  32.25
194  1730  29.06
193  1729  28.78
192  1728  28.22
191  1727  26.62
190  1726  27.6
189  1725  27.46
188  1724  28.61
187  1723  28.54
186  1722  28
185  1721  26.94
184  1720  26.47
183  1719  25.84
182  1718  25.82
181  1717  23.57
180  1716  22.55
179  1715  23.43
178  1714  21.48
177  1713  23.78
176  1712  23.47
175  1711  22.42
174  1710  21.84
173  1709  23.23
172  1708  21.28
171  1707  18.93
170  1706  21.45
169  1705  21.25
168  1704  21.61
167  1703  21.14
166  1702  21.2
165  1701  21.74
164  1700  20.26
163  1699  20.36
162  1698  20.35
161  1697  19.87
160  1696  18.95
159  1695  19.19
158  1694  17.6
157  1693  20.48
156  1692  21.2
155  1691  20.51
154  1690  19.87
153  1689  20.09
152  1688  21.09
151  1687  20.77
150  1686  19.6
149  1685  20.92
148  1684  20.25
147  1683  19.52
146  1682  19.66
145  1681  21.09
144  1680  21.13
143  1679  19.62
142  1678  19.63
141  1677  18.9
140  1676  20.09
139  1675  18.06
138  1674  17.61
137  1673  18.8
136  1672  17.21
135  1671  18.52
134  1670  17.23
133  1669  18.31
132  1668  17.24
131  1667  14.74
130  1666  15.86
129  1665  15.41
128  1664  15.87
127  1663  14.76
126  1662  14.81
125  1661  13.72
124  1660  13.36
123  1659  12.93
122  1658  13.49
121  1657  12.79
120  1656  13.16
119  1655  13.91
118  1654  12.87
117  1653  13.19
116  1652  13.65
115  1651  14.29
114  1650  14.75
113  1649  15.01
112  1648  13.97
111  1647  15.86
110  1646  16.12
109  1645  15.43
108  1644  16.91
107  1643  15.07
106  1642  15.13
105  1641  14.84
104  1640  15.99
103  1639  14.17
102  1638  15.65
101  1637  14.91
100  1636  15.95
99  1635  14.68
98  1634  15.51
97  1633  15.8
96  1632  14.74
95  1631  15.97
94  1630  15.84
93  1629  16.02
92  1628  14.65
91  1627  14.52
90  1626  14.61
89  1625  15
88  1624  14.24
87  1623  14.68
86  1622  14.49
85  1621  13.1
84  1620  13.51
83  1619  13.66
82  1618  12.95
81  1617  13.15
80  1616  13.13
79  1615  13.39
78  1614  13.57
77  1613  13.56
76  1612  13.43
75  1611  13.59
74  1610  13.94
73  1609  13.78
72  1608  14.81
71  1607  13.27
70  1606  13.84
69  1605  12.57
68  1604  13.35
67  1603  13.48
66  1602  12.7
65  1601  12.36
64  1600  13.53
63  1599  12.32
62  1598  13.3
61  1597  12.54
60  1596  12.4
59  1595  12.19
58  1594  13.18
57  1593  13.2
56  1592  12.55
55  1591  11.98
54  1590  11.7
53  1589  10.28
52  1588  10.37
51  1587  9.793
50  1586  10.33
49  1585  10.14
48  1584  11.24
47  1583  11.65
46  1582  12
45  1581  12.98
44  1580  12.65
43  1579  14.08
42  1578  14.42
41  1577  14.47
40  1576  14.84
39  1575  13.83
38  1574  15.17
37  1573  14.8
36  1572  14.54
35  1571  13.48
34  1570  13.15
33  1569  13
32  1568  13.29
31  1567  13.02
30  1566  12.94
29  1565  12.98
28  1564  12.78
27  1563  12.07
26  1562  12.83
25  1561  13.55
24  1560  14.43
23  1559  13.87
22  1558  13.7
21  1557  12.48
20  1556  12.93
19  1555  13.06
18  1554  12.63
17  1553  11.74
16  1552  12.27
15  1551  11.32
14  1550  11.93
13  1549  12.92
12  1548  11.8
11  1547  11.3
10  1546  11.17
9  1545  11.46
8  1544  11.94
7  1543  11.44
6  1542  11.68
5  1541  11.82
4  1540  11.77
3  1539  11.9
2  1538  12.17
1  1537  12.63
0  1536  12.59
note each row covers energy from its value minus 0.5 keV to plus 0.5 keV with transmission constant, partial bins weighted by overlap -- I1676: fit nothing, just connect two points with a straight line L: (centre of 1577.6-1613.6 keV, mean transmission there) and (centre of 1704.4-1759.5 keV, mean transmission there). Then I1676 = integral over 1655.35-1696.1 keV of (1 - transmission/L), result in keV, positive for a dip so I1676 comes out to 7.1 keV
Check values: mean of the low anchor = 12.6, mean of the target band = 17.9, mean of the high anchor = 27.8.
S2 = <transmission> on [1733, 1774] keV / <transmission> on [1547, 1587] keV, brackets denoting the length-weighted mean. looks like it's 2.3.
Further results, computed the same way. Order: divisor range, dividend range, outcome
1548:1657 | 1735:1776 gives 2.13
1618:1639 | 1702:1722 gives 1.56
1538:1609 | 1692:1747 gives 2.04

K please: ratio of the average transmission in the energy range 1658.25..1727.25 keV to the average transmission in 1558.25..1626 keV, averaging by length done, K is 1.57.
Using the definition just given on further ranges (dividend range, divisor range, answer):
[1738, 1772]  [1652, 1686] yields 1.71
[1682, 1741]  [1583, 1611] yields 1.96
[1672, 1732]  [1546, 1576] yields 1.72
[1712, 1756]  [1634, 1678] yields 1.87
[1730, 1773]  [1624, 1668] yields 1.98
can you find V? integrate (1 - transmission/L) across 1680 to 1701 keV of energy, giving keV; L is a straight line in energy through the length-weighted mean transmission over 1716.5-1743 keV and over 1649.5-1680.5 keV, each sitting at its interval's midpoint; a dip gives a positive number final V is 1.0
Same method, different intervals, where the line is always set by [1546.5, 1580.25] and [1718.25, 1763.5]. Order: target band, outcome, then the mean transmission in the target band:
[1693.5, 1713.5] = 3.9 keV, 21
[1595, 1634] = 8.8 keV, 13.8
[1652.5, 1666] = 4.9 keV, 13.9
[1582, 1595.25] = 3.5 keV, 11.4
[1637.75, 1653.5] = 4.3 keV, 15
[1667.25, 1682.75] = 3.0 keV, 18.8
